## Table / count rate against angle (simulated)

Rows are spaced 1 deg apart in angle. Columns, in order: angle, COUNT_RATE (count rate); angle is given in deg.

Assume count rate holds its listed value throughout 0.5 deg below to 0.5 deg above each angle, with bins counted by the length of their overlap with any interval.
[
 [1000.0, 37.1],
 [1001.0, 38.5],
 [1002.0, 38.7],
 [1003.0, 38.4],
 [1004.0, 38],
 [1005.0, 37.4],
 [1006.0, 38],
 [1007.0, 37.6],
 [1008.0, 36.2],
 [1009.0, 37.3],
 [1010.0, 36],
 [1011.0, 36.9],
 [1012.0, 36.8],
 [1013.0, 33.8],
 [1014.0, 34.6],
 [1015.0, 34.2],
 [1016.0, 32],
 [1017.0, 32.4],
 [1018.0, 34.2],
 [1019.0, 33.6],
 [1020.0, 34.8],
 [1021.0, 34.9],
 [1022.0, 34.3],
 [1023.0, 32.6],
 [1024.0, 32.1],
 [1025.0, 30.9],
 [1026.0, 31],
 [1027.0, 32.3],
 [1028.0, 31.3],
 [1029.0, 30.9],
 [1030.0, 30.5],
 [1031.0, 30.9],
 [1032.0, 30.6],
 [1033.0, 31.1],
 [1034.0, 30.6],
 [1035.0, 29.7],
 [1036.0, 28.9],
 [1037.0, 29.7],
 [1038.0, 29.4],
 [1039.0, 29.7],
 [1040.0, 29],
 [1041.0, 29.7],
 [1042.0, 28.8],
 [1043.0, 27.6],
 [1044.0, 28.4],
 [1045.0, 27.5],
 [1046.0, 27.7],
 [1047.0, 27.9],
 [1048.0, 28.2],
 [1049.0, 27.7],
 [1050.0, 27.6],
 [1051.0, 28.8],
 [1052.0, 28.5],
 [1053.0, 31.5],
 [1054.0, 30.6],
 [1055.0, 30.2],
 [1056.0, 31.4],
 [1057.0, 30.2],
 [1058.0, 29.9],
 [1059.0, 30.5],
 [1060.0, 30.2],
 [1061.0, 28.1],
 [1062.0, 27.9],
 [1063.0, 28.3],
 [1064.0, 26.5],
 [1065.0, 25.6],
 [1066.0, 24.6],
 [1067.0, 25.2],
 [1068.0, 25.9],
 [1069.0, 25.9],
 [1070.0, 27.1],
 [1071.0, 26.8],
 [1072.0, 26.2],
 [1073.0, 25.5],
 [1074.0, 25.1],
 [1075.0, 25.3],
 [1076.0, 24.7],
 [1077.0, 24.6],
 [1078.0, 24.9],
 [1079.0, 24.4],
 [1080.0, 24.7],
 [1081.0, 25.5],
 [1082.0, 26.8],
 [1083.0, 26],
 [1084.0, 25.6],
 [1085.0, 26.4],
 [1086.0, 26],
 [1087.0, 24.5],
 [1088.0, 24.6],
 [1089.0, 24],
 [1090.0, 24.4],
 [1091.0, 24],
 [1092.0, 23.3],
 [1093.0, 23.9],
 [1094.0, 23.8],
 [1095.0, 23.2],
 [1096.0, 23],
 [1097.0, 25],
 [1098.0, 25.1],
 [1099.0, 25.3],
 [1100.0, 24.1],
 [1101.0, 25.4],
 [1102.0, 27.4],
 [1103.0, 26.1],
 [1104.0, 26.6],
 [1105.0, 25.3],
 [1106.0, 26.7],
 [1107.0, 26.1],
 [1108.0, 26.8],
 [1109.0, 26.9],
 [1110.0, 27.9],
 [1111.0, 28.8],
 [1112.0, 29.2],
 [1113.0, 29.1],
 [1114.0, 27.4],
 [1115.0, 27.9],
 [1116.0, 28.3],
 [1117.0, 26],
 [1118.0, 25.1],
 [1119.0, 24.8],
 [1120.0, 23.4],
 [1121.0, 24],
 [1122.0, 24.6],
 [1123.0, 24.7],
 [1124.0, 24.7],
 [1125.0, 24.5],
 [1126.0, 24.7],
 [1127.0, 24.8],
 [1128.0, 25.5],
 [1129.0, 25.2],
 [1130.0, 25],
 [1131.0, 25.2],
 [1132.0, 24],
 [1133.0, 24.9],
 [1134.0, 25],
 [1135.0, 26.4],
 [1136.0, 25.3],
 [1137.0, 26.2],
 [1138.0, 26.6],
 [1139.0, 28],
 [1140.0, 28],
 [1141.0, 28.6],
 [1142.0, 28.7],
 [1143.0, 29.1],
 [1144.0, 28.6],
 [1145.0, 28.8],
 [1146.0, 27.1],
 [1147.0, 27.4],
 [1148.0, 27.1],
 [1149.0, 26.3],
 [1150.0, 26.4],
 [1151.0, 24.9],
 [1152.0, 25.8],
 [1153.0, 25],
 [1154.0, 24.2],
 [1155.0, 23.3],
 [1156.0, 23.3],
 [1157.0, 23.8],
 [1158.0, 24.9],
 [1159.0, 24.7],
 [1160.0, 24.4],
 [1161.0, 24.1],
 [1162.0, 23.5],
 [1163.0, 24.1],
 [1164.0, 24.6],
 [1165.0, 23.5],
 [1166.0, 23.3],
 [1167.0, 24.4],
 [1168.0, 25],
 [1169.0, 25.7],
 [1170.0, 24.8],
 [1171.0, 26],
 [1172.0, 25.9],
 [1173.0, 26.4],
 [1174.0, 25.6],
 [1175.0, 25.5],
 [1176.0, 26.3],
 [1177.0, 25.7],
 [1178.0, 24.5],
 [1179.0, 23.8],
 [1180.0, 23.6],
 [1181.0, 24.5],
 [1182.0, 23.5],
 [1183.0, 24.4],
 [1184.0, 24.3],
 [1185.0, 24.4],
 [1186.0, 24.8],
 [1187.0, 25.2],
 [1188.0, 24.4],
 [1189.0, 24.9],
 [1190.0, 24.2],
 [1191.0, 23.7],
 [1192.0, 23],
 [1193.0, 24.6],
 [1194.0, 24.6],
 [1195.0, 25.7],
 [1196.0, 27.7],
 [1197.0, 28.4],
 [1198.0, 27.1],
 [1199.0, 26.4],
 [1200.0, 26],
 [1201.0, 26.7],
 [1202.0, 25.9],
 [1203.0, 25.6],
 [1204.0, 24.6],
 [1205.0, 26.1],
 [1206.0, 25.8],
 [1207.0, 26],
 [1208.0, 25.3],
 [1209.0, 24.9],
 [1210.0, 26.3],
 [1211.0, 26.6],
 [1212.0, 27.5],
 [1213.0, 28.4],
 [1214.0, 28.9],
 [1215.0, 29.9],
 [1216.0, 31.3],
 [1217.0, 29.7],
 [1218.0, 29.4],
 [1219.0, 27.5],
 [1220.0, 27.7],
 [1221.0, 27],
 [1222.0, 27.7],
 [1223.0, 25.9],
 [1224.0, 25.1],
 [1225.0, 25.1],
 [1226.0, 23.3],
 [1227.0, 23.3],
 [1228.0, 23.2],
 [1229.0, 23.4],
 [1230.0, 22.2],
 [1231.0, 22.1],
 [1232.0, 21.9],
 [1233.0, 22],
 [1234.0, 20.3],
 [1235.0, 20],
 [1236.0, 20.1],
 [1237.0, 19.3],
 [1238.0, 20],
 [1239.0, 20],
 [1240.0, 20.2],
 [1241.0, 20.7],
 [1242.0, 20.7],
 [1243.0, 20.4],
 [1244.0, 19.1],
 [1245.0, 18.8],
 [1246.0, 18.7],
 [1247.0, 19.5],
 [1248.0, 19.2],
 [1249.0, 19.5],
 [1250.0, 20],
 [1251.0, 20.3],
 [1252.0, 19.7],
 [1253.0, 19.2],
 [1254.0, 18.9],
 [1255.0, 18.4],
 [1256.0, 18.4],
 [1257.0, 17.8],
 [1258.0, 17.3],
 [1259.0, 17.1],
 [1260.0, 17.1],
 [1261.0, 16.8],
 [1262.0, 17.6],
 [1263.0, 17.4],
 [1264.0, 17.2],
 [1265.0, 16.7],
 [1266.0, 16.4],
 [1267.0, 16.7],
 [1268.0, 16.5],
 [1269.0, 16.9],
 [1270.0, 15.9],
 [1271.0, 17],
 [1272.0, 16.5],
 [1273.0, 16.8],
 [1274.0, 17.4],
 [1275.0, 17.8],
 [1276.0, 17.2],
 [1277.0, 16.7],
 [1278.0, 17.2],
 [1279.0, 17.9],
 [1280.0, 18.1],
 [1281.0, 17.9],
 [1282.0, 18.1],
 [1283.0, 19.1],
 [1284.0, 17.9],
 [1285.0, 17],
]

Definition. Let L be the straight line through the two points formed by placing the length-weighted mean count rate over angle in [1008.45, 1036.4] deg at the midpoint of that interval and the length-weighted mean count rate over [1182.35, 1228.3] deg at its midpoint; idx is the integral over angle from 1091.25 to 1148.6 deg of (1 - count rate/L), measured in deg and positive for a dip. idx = 6.21 deg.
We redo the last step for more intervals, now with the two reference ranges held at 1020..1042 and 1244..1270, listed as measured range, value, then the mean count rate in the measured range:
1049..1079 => 1.73 deg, 27.5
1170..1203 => -4.73 deg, 25.2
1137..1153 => -1.85 deg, 27.3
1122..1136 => 0.23 deg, 25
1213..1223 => -4.10 deg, 28.6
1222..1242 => -2.66 deg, 22.1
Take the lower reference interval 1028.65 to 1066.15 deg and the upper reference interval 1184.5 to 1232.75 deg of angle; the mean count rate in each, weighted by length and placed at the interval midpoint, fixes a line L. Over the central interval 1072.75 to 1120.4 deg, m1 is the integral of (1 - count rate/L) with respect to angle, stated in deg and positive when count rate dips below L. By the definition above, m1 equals 4.21 deg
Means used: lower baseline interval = 29.1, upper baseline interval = 25.8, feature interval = 25.6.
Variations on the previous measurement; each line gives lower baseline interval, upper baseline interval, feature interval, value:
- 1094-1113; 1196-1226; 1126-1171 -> 1.5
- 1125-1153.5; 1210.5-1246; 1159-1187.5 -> 0.8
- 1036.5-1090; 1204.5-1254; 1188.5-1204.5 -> -0.9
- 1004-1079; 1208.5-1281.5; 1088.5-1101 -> 1.6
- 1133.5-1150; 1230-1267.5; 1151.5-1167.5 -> 1.1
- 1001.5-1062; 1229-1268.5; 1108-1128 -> 0.5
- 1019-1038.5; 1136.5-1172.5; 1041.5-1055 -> 0.9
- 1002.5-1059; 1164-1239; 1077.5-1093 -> 2.5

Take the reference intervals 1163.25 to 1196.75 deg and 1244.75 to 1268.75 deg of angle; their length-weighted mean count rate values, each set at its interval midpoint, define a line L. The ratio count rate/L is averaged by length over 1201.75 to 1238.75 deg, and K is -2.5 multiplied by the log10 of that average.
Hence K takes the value -0.17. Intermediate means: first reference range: 24.8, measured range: 25.1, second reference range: 18.1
